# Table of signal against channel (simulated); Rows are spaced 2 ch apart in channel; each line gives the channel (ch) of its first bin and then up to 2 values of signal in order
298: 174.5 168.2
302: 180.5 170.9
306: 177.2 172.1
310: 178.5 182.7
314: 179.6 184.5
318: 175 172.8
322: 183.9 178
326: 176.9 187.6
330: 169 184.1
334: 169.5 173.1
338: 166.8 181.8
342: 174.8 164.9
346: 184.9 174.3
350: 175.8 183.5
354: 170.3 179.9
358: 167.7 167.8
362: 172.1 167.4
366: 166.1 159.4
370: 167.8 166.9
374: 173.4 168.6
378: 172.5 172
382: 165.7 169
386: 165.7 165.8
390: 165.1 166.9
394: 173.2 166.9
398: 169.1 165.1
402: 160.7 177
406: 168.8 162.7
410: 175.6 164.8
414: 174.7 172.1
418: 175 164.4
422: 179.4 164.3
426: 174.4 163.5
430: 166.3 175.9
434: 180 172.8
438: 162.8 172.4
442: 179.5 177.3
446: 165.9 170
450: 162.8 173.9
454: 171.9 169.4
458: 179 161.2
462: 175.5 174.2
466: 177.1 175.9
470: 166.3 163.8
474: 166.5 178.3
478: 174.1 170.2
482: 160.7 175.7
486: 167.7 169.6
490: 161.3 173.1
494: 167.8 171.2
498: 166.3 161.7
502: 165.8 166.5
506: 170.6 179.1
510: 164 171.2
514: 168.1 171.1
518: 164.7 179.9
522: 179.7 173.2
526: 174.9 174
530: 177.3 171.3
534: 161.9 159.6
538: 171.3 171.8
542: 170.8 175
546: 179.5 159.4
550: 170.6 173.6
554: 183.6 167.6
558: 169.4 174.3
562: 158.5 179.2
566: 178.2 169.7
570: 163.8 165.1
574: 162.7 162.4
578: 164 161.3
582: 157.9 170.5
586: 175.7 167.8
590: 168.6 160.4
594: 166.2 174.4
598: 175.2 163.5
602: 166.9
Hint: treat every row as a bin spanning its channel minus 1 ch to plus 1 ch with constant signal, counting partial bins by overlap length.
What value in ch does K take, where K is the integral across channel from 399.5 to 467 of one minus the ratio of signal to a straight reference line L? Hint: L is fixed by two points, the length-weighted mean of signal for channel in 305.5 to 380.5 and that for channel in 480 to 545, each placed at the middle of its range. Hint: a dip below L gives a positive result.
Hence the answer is 0.4 ch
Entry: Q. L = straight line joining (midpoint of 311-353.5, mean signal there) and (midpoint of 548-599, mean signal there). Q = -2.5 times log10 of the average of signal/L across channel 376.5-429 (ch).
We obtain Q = 0.04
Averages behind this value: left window 177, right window 169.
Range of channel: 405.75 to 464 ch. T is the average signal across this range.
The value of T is 171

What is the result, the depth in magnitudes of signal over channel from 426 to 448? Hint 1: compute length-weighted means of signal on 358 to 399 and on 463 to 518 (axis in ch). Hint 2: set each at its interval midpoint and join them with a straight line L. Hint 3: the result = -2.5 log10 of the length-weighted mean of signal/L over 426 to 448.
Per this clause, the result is -0.02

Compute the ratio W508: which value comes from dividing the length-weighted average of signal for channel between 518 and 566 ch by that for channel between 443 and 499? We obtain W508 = 1.0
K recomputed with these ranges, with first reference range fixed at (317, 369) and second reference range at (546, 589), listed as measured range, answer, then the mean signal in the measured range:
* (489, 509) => 0.23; 168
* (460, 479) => -0.09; 172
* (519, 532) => -0.50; 176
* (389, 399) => 0.27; 168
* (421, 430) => 0.11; 170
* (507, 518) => -0.01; 170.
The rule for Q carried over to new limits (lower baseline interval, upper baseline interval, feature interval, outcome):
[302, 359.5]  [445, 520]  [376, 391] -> 0.04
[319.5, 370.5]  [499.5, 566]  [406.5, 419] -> 0.01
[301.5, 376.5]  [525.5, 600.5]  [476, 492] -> 0.01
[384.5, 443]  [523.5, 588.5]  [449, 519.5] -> 0.00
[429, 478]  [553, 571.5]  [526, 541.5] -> 0.01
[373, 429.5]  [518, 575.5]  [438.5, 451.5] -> -0.01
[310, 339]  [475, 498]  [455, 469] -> -0.01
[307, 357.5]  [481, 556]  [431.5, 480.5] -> 0.00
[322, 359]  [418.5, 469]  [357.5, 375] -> 0.05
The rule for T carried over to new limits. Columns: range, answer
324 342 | 176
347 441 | 170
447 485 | 171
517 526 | 174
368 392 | 168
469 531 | 170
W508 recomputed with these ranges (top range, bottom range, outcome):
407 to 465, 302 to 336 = 0.96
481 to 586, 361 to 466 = 1.00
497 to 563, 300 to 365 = 0.97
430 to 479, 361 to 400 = 1.02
